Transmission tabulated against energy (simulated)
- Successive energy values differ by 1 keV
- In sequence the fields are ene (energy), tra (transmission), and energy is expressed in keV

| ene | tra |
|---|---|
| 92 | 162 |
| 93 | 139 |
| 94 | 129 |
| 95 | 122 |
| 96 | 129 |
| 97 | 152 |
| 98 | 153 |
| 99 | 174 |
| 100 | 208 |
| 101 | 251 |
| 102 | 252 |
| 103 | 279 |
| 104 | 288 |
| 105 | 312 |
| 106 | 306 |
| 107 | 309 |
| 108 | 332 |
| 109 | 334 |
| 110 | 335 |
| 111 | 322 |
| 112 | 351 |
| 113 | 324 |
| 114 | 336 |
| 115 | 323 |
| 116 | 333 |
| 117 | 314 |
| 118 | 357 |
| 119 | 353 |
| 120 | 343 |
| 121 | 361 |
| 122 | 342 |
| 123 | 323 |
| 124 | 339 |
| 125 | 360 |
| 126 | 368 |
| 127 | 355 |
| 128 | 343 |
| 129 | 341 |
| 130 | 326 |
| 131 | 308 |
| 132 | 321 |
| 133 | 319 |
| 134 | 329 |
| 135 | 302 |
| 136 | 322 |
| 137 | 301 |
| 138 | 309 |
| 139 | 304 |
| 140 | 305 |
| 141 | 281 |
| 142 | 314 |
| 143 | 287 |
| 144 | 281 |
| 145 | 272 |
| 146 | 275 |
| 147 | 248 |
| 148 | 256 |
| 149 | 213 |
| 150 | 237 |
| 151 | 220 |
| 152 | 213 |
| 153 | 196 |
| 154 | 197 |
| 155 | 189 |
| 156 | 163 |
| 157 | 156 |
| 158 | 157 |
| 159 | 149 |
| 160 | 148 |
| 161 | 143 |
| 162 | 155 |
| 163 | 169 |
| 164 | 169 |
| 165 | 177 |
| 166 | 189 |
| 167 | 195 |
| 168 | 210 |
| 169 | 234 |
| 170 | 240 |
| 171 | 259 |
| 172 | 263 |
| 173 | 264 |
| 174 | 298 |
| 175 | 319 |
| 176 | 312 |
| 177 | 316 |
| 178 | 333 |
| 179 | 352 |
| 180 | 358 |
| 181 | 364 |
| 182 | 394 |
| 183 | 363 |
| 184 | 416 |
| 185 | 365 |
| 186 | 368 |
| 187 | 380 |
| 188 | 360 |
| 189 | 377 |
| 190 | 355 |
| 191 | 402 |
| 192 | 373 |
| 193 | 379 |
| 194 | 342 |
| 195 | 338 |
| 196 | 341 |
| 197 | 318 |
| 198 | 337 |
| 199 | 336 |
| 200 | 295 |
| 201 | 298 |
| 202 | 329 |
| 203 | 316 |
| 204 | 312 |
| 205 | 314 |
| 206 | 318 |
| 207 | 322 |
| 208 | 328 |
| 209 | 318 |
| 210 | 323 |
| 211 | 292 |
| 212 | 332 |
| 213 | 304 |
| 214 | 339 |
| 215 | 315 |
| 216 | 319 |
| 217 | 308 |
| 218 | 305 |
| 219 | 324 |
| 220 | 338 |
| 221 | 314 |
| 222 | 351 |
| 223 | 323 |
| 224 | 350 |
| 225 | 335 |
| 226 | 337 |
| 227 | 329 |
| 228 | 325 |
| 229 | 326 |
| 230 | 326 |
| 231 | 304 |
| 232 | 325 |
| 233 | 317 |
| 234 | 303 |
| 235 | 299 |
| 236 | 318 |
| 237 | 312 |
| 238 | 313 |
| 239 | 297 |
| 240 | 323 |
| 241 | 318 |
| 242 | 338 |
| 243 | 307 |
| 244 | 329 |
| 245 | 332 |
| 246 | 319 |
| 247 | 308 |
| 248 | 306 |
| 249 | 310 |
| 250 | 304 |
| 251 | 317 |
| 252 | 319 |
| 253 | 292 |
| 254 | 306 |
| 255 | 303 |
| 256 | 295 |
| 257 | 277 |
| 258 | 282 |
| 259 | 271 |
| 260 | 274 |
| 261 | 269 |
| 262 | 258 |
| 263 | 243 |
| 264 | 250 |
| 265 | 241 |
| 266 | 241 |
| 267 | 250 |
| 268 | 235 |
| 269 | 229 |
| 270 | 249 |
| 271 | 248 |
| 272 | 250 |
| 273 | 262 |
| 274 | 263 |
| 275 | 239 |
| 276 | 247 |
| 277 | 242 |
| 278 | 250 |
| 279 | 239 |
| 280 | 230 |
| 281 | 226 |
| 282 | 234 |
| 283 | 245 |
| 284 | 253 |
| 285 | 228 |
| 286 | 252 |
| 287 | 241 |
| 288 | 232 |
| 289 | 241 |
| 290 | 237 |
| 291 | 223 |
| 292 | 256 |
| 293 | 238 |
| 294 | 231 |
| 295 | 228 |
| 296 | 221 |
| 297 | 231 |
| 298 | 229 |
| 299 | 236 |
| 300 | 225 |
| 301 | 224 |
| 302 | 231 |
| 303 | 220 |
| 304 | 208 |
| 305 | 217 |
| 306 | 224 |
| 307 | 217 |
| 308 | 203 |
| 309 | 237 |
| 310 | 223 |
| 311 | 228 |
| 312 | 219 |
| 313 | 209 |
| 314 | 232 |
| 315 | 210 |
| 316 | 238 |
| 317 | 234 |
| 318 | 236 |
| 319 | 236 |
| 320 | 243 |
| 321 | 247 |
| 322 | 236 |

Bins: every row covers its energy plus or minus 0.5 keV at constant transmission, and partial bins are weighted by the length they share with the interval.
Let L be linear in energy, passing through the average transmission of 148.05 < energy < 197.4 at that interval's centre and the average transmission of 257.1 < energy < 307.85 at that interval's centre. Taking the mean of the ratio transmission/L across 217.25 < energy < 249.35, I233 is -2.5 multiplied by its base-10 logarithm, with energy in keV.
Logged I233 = -0.25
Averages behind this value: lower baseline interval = 274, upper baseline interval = 240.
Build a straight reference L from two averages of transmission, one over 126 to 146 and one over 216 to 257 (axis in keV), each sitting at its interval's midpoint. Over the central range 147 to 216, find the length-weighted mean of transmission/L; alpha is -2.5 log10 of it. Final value 0.11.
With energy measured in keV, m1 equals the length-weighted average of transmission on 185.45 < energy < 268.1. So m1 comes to 316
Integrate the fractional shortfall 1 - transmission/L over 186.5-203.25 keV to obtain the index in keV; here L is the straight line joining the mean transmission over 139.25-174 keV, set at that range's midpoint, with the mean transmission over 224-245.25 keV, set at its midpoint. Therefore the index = -4.83 keV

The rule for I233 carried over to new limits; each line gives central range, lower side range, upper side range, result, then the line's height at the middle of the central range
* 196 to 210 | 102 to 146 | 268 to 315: -0.144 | 280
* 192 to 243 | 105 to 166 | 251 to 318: -0.236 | 260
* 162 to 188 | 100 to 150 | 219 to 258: 0.082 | 314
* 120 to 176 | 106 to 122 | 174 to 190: 0.299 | 345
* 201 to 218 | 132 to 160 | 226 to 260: -0.097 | 290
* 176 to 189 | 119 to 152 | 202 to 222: -0.156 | 314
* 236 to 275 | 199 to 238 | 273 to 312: -0.031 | 276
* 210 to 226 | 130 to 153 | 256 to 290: -0.228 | 263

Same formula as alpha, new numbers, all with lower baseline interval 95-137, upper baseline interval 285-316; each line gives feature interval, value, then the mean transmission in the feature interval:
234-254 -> -0.24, 313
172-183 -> -0.18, 329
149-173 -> 0.41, 194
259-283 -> -0.03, 247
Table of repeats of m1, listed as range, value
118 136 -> 337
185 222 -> 333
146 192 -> 264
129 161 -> 254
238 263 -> 301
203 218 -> 317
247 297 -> 257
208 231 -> 324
